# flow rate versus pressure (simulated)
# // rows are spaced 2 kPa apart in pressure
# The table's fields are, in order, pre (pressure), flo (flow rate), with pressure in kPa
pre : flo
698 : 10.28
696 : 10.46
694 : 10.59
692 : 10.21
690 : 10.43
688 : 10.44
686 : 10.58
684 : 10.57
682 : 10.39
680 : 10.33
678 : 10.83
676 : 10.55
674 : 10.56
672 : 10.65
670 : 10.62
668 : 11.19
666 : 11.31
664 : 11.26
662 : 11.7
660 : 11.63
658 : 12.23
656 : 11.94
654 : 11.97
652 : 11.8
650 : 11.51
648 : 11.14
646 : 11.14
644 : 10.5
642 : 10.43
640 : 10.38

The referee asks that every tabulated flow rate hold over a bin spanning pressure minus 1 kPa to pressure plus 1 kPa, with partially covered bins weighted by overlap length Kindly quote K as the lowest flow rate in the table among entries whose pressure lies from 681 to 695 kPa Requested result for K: 10.21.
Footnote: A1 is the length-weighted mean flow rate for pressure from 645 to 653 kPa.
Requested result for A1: 11.4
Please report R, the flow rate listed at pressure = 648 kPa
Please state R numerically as 11.14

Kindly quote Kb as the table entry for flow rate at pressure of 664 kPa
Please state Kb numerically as 11.26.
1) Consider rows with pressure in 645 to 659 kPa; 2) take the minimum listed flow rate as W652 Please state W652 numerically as 11.14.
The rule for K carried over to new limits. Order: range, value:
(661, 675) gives 10.56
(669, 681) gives 10.33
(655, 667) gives 11.26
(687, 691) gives 10.43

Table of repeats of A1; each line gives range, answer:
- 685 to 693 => 10.4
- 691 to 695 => 10.4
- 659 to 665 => 11.5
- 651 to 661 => 11.9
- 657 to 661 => 11.9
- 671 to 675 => 10.6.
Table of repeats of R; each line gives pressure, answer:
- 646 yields 11.14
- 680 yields 10.33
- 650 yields 11.51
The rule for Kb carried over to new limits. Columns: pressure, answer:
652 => 11.8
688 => 10.44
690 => 10.43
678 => 10.83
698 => 10.28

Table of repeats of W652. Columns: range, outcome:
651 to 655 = 11.8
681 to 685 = 10.39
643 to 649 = 10.5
